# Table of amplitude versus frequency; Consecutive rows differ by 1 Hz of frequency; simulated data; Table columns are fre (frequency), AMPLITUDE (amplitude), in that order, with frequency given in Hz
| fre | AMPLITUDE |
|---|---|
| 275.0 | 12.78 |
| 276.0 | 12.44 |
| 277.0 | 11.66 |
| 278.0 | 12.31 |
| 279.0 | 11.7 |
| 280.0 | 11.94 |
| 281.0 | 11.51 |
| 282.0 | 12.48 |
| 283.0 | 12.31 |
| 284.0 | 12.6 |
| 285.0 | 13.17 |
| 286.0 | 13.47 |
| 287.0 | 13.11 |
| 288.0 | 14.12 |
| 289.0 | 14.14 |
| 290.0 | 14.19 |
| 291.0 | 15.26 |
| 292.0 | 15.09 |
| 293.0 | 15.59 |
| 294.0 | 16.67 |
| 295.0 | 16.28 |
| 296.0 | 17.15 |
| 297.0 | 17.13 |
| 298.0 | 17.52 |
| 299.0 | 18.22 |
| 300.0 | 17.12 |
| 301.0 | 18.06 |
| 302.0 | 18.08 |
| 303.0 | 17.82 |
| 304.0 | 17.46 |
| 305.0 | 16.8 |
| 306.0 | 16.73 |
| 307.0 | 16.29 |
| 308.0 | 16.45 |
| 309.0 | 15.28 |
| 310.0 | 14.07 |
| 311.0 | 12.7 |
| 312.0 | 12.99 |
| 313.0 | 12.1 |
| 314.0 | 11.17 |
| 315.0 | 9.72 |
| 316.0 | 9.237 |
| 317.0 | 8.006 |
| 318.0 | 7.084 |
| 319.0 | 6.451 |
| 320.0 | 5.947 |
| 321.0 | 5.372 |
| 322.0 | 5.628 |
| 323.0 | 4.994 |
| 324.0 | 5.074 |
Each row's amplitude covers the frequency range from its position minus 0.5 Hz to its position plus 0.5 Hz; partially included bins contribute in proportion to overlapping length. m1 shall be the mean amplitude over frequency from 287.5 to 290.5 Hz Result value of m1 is 14.1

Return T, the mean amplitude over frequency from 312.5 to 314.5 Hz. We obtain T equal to 11.6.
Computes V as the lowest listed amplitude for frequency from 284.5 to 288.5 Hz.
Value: 13.11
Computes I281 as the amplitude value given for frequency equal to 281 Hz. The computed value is 11.51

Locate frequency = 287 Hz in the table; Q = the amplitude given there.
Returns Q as 13.11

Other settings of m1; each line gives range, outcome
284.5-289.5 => 13.6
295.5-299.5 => 17.5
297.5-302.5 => 17.8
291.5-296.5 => 16.2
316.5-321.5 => 6.57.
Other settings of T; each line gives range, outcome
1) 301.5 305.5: 17.5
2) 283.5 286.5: 13.1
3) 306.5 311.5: 15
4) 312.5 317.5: 10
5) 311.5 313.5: 12.5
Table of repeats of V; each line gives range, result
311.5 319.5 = 6.451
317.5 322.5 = 5.372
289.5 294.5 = 14.19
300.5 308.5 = 16.29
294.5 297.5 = 16.28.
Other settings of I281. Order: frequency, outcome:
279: 11.7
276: 12.44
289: 14.14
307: 16.29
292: 15.09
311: 12.7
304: 17.46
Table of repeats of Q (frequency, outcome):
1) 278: 12.31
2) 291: 15.26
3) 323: 4.994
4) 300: 17.12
